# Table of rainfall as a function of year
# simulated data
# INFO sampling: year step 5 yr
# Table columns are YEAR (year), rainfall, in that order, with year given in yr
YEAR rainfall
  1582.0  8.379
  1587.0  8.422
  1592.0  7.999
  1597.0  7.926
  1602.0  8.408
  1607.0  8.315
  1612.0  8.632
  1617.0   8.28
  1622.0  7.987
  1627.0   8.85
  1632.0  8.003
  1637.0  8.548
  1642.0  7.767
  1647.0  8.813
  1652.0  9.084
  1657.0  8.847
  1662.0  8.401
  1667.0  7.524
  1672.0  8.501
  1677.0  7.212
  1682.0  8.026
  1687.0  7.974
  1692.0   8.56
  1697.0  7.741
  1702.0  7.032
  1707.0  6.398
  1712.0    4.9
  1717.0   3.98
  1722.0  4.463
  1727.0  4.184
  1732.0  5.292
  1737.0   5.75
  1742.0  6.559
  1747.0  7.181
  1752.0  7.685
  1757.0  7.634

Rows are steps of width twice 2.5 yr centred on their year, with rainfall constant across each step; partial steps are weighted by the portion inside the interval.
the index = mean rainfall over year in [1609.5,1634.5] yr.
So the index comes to 8.35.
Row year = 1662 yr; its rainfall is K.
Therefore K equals 8.401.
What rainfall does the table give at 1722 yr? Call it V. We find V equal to 4.463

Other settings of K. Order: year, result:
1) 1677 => 7.212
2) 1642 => 7.767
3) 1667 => 7.524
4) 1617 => 8.28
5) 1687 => 7.974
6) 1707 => 6.398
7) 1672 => 8.501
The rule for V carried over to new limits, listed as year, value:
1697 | 7.741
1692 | 8.56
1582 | 8.379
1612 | 8.632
